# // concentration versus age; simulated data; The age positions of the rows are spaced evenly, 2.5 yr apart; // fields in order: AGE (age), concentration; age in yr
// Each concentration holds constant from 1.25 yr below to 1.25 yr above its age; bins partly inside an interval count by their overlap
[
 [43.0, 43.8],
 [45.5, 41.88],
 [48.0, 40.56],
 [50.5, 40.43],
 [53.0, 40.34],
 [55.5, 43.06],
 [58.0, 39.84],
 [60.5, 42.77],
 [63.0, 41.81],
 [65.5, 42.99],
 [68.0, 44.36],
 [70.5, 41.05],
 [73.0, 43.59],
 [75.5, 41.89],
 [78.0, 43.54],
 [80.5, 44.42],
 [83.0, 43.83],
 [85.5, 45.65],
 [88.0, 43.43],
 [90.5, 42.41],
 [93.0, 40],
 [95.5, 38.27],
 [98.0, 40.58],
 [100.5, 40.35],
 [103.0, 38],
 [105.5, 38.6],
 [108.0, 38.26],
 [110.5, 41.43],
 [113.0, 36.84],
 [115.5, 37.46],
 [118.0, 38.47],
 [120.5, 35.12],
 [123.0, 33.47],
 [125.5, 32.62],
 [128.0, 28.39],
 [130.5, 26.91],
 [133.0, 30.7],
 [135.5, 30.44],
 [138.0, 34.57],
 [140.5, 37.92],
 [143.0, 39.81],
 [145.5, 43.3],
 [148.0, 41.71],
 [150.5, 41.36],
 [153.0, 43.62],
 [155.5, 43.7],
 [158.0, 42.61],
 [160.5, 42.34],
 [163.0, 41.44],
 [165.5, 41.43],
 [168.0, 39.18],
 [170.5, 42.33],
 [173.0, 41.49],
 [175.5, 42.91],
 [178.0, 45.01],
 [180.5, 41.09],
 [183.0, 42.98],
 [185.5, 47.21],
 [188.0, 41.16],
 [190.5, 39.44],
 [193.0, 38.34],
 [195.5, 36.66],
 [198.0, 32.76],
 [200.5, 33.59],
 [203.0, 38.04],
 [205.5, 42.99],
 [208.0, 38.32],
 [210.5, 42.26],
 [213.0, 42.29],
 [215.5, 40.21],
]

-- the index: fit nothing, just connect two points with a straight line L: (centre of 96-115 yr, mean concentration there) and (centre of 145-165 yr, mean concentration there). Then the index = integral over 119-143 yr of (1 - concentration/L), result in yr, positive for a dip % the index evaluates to 4.8 yr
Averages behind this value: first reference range 39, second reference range 42.4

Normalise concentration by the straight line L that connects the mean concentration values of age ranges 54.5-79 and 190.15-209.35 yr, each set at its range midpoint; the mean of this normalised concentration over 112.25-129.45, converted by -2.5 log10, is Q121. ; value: 0.174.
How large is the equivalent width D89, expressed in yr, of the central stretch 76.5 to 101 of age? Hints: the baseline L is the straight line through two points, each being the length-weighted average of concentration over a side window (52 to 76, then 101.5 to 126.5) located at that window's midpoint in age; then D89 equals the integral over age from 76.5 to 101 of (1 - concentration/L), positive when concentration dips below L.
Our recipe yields -1.6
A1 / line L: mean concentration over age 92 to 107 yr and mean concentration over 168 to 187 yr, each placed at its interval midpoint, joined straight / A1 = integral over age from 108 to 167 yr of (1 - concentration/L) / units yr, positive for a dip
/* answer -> 5.0 yr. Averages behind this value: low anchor 39.3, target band 37.7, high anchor 43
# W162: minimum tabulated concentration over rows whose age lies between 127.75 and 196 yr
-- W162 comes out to 26.91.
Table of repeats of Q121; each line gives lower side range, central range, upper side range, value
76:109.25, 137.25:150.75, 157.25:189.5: 0.06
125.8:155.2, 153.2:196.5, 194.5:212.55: -0.12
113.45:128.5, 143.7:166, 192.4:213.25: -0.17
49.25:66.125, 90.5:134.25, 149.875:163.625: 0.16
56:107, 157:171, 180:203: -0.05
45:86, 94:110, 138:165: 0.08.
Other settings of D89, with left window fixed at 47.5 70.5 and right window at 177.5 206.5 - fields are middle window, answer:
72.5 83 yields -0.5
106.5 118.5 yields 0.7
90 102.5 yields 0.4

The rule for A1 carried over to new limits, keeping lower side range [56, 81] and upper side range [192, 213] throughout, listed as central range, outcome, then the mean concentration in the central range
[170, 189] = -2.04 yr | 43.1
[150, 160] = -0.80 yr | 42.9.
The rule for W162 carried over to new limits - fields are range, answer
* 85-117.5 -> 36.84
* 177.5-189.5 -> 41.09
